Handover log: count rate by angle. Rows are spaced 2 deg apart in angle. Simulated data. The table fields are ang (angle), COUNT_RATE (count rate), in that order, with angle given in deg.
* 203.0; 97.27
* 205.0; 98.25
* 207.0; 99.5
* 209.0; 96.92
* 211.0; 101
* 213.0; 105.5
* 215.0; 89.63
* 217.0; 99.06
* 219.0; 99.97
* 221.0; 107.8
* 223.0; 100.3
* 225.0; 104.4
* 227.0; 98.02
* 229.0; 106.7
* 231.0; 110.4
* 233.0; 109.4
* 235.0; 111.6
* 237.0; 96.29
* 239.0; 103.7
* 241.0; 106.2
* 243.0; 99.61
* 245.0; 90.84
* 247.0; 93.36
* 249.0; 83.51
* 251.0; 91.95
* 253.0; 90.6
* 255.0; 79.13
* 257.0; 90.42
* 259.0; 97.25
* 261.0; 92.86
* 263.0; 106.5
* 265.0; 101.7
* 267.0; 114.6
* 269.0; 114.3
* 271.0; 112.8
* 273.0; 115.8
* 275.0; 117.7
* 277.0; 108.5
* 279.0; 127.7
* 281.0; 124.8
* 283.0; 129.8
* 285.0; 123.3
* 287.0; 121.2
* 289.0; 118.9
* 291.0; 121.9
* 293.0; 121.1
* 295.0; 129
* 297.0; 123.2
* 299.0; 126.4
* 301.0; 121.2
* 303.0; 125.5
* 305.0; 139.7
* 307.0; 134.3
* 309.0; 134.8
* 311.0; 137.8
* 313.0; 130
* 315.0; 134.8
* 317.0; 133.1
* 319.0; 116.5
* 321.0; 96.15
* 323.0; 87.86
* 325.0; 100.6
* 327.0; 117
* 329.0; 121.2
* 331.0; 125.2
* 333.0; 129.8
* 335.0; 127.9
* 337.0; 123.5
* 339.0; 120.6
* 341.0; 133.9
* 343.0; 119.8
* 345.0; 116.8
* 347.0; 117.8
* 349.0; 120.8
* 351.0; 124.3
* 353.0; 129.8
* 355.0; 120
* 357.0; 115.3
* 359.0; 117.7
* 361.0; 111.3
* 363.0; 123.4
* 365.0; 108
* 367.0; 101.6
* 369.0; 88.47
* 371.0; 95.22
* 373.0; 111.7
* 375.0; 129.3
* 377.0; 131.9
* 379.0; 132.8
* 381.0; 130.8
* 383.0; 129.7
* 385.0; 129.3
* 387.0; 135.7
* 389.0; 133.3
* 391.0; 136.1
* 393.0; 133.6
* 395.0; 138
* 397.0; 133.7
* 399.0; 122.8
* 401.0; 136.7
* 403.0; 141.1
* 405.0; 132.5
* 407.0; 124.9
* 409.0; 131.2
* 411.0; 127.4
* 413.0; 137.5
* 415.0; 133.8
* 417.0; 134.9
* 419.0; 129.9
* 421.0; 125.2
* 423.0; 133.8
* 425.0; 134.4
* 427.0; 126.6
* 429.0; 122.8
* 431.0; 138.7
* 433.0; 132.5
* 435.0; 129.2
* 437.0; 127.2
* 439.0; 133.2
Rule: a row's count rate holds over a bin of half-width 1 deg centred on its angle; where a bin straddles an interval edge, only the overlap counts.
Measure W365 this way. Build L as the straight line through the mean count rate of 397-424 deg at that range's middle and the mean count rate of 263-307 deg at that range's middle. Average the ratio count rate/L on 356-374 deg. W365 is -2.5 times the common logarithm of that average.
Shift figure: 0.18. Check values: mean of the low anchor 121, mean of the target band 108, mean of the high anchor 132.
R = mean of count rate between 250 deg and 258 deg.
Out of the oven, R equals 88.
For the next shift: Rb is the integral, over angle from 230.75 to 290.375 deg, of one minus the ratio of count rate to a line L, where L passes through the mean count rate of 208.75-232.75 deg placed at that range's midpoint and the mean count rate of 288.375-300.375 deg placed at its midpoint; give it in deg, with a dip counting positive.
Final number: 4.0 deg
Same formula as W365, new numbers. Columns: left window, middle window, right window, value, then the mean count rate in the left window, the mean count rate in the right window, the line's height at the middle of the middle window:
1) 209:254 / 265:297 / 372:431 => -0.100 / 99.9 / 131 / 109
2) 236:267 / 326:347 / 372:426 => -0.064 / 95.6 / 132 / 116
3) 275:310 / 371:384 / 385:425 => 0.048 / 125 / 133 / 131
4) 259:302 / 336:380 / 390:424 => 0.077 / 117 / 133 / 127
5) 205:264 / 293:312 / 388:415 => -0.153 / 98.7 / 133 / 113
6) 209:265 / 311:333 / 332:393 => -0.033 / 98.8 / 122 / 114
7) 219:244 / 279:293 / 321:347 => -0.111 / 104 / 118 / 111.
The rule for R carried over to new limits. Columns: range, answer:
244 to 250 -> 89.2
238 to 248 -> 98.7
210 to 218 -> 98.8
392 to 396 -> 136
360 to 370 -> 107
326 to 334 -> 123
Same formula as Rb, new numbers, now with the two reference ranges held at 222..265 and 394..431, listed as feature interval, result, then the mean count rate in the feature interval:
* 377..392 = -0.8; 132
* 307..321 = -2.1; 129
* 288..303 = -2.0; 123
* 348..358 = -0.2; 122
